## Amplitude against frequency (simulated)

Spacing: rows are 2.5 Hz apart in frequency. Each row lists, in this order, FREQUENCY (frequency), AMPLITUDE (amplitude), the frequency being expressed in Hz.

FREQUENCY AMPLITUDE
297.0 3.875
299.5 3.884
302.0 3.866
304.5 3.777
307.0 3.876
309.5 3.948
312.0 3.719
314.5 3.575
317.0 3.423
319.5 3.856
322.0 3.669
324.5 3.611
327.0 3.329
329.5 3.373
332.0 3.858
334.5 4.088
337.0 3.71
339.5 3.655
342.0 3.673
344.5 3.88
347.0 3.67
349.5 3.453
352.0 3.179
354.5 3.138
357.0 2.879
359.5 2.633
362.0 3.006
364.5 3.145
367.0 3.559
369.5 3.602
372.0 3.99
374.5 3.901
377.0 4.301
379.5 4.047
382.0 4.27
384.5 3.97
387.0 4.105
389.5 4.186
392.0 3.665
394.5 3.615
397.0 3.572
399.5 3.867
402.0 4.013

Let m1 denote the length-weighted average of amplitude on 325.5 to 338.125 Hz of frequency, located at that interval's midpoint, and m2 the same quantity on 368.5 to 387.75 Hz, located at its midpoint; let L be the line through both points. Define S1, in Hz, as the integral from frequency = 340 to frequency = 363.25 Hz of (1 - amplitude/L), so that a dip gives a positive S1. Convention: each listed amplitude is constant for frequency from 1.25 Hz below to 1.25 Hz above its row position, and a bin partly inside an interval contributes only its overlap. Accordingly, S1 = 3.2 Hz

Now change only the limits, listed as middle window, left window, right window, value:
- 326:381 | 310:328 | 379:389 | 4.6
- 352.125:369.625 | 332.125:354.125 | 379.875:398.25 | 3.0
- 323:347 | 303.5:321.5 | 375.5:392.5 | 1.0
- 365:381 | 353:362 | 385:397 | -2.5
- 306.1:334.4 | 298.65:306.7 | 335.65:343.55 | 0.7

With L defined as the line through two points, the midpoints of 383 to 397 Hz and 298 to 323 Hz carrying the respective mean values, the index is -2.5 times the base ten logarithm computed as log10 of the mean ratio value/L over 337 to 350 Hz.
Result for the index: 0.038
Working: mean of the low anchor 3.76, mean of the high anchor 3.88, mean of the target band 3.68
